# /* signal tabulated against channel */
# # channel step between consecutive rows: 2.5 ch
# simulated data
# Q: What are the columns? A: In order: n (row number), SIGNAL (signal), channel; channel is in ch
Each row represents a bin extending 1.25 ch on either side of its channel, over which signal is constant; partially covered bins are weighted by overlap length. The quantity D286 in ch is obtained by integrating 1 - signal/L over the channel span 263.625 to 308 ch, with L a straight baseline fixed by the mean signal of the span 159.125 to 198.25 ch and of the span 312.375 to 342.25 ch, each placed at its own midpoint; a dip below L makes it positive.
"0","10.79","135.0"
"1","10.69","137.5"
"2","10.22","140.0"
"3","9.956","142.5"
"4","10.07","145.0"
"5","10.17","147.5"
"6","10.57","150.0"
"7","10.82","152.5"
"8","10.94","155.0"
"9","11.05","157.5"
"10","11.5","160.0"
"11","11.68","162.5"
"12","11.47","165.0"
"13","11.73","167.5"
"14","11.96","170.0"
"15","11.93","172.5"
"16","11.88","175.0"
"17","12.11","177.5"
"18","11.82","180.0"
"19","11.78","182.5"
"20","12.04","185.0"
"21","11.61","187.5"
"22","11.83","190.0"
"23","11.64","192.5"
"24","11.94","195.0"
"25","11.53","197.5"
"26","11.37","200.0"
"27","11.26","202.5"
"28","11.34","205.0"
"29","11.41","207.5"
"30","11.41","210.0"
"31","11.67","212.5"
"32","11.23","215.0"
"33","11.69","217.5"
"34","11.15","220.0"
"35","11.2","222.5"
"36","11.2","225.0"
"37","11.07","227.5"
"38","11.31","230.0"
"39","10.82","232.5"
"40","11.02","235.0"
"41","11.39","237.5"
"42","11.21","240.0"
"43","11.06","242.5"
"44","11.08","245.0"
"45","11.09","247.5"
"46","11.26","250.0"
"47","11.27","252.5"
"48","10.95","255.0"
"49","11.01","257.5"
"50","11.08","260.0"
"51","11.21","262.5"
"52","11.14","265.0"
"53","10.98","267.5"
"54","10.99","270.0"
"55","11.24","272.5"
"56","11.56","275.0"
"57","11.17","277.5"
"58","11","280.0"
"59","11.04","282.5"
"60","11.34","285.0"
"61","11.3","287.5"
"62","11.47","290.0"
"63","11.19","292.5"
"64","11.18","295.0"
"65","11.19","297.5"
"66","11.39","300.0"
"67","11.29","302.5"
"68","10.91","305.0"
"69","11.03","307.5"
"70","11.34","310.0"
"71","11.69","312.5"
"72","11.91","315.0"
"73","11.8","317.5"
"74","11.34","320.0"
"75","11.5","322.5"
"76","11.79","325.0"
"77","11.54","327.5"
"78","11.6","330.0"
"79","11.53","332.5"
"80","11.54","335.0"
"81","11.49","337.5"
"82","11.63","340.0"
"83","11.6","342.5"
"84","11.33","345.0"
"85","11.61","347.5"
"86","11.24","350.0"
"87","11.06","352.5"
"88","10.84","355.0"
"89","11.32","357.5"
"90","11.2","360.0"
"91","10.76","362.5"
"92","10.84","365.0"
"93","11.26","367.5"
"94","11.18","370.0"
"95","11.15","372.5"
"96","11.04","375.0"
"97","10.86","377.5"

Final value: 1.8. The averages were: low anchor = 11.8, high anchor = 11.6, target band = 11.2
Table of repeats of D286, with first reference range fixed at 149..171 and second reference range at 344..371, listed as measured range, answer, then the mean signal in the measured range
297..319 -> -0.4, 11.4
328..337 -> -0.3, 11.5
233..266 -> 0.3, 11.1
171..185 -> -0.8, 11.9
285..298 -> -0.1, 11.3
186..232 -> -0.7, 11.4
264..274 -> 0.1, 11.1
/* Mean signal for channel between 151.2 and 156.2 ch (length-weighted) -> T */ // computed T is 10.9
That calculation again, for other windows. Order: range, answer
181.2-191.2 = 11.8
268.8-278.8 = 11.2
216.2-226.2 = 11.3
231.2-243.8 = 11.1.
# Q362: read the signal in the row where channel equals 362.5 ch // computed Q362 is 10.76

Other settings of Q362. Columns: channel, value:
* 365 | 10.84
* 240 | 11.21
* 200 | 11.37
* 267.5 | 10.98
